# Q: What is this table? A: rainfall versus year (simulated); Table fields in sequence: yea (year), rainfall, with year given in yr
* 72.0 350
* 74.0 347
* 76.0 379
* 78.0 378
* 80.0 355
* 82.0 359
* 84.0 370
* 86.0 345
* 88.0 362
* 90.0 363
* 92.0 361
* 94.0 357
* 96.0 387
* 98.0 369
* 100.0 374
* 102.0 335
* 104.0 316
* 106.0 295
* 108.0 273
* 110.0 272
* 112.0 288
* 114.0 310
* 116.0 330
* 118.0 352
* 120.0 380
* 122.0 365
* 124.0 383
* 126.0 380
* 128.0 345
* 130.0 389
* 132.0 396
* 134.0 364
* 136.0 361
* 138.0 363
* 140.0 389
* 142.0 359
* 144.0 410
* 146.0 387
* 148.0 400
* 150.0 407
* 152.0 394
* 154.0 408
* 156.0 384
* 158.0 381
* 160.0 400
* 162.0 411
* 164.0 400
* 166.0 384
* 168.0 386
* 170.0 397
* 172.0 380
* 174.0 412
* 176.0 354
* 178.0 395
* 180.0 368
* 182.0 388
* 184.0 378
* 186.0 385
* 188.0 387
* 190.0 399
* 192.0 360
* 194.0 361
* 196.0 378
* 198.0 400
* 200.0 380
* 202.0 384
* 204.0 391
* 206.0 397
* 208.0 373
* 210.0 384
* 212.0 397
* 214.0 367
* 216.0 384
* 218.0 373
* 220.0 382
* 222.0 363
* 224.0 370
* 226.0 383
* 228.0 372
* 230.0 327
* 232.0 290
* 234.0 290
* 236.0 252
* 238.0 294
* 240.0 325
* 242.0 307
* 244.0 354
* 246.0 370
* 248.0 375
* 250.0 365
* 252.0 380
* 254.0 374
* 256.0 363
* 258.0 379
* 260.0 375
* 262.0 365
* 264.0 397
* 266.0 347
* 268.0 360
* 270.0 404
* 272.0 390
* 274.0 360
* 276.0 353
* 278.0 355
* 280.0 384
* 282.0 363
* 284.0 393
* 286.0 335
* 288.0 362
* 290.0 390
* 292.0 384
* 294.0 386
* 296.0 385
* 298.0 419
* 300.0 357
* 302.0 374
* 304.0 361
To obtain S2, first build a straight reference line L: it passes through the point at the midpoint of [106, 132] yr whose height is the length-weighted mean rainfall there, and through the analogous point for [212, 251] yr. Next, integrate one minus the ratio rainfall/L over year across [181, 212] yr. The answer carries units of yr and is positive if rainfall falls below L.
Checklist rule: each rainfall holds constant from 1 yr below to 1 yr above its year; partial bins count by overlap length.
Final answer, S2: -3.6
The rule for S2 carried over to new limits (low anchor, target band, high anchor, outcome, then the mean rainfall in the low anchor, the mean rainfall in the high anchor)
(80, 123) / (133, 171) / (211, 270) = -4.6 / 341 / 355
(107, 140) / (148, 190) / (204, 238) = -4.6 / 348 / 356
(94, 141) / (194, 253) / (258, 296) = 0.9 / 349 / 373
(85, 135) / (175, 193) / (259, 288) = -1.1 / 348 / 370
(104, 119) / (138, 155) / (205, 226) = -3.3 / 304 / 379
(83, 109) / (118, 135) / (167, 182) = -0.6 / 347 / 385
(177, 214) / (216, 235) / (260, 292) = 1.4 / 383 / 371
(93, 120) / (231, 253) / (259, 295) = 2.2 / 329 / 372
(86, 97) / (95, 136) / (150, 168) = 3.3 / 364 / 395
